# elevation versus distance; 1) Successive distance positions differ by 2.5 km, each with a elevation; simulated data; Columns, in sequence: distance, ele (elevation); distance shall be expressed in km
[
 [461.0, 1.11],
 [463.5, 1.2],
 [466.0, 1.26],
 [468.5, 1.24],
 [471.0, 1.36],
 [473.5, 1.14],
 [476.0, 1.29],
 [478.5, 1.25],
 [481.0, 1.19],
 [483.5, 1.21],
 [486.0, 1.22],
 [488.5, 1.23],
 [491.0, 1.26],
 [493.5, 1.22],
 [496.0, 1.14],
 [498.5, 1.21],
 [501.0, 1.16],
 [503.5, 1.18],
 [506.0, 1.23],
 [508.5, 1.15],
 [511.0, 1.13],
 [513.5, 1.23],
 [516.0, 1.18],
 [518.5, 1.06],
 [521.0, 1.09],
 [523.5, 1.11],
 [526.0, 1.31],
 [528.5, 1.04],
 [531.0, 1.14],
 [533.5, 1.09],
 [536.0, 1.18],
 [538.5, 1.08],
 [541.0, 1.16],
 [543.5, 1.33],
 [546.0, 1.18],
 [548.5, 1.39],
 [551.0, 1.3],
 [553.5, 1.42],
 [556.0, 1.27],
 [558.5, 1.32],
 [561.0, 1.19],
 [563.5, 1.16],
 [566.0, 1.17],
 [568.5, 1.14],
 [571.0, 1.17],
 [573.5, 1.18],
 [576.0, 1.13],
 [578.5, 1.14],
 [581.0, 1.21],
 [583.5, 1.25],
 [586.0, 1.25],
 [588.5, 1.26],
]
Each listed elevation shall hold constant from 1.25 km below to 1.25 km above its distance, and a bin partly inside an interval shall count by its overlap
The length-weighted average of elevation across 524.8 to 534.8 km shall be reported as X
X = 1.14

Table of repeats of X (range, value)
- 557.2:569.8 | 1.2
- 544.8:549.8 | 1.29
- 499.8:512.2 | 1.17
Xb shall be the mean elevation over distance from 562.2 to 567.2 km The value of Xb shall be 1.17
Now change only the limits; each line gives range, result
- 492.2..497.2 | 1.18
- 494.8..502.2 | 1.17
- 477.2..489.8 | 1.22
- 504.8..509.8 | 1.19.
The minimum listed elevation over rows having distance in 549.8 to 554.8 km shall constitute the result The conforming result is 1.3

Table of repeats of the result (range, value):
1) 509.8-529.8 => 1.04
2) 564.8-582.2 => 1.13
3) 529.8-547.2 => 1.08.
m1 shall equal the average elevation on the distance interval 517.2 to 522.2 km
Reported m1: 1.08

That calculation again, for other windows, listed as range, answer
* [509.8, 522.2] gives 1.14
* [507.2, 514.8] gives 1.17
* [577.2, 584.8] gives 1.2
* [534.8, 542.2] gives 1.14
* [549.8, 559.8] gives 1.33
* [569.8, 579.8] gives 1.16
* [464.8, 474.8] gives 1.25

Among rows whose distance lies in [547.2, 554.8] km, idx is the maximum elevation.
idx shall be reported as 1.42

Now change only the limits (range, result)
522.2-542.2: 1.31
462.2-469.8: 1.26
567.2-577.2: 1.18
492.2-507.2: 1.23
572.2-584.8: 1.25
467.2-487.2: 1.36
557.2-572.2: 1.32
